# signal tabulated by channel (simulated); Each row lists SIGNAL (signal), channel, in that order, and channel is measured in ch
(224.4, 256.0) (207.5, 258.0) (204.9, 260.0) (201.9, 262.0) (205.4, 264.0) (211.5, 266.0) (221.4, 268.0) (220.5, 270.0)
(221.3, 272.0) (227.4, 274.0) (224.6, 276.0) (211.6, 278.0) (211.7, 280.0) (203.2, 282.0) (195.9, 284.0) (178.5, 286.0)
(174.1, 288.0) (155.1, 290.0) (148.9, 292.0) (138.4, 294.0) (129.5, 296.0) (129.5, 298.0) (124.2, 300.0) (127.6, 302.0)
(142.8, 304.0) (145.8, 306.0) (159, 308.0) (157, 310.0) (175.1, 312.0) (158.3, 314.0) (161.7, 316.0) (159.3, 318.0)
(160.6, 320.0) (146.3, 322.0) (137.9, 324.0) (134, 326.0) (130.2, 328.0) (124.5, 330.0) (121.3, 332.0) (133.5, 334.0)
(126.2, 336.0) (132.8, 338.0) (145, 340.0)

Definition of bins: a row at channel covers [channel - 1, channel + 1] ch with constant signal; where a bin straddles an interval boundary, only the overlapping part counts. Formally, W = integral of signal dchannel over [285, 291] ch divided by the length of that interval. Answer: 169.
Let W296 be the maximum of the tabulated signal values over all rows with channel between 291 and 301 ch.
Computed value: 148.9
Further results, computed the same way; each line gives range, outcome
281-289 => 203.2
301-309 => 159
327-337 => 133.5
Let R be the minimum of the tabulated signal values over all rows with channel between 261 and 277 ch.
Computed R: 201.9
